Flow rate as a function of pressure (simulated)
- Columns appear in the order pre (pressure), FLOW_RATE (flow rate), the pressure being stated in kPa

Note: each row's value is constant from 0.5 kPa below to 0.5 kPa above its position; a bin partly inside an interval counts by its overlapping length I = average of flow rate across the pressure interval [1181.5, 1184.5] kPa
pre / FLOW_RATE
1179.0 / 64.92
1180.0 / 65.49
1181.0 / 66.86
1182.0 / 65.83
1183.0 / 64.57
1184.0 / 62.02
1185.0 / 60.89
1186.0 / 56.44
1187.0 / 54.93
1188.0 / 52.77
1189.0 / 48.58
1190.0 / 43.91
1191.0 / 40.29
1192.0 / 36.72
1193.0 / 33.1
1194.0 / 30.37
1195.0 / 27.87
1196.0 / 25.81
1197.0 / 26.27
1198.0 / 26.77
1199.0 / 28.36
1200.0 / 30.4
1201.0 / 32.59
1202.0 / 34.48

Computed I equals 64.1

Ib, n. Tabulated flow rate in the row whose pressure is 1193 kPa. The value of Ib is 33.1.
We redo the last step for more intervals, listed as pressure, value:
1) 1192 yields 36.72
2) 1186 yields 56.44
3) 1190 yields 43.91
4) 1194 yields 30.37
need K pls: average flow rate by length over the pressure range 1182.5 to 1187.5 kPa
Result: 59.8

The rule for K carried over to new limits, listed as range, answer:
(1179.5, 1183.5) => 65.7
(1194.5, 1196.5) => 26.8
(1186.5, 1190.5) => 50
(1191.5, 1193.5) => 34.9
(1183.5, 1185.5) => 61.5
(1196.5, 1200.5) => 27.9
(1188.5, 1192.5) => 42.4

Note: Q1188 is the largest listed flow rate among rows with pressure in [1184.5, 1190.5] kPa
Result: 60.89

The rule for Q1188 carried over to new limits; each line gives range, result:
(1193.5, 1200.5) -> 30.4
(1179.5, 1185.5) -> 66.86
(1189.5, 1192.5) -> 43.91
